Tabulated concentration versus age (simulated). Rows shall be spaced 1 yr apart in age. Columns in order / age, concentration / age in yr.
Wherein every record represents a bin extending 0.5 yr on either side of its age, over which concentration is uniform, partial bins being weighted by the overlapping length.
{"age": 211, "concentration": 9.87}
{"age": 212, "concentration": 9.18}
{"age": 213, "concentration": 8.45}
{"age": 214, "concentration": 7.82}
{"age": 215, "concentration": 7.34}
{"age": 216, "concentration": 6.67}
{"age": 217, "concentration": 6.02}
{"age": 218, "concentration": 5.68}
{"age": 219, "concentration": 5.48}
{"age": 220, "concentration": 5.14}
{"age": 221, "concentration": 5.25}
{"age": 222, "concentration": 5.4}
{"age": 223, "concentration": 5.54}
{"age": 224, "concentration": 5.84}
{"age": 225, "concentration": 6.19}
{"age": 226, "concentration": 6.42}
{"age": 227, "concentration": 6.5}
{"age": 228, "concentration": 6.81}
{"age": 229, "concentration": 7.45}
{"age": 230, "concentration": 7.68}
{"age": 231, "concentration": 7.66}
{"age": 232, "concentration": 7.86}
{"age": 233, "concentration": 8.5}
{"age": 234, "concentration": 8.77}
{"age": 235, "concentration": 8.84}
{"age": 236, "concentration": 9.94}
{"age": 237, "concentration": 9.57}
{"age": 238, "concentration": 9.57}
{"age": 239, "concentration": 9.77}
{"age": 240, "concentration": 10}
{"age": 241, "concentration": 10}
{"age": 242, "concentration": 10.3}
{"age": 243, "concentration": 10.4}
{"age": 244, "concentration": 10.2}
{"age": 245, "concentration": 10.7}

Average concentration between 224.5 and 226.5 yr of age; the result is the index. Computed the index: 6.3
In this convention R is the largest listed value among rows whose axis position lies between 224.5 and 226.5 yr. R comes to 6.42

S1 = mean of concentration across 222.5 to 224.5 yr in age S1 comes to 5.69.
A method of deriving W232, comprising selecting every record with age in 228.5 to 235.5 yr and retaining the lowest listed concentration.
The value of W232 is 7.45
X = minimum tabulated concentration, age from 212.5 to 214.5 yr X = 7.82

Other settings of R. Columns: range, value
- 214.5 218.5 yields 7.34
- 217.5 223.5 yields 5.68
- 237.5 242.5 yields 10.3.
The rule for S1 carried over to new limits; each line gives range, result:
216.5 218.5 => 5.85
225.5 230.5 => 6.97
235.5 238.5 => 9.69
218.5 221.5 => 5.29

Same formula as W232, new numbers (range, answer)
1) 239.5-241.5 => 10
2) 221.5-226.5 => 5.4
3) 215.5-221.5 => 5.14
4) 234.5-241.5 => 8.84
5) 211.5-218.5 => 5.68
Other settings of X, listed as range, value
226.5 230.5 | 6.5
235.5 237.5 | 9.57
